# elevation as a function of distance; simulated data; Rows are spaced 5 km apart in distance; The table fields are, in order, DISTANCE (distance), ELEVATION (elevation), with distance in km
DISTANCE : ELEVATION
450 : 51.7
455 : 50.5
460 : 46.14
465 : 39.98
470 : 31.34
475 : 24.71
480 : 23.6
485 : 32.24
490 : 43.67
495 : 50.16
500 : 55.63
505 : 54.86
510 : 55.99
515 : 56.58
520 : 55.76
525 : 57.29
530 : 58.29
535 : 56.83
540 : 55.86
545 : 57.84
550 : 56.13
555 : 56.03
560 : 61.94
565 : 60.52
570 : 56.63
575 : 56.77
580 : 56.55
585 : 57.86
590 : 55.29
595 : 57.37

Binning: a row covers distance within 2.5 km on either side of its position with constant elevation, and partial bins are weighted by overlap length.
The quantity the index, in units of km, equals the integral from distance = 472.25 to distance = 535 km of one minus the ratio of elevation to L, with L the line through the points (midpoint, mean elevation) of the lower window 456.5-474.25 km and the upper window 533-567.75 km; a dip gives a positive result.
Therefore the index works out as 0.1 km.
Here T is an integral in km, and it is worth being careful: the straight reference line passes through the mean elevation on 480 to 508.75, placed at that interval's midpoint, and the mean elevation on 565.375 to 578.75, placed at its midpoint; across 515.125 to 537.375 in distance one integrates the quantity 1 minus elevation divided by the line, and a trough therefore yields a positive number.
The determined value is -2.9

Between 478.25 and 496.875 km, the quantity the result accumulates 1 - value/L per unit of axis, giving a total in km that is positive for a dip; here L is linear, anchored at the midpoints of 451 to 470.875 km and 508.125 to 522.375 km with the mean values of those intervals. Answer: 4.6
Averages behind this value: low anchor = 43.6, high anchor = 56.1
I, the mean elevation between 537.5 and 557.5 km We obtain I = 56.5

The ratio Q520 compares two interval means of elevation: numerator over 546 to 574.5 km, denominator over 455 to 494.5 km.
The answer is 1.60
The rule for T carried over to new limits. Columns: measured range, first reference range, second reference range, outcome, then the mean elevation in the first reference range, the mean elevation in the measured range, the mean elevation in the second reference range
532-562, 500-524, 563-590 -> -0.4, 55.9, 57.4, 57.4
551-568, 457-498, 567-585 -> -1.8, 36.9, 59.1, 56.9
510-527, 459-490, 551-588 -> -4.5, 33.2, 56.4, 57.9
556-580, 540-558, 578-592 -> -0.8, 56.7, 58.5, 56.6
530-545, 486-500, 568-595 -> -1.5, 46.9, 56.9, 56.7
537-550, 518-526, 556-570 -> 0.3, 56.4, 56.7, 59.9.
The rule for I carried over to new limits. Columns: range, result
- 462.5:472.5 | 35.7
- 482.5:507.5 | 47.3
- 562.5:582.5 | 57.6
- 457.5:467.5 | 43.1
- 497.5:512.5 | 55.5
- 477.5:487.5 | 27.9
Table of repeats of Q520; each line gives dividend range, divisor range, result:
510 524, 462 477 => 1.72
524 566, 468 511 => 1.41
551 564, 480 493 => 1.65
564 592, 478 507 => 1.31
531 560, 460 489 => 1.76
